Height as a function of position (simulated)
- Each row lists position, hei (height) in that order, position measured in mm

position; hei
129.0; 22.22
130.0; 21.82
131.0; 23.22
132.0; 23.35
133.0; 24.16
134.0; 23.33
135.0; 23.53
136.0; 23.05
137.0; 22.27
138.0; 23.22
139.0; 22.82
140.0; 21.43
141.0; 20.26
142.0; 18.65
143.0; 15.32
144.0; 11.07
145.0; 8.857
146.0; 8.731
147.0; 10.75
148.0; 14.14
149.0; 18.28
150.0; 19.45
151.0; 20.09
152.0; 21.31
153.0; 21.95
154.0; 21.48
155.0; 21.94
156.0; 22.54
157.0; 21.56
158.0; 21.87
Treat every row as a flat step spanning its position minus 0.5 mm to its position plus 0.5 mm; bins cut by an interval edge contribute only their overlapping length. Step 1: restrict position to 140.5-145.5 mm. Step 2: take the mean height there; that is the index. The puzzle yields 14.8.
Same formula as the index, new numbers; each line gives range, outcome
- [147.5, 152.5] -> 18.7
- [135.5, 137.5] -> 22.7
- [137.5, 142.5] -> 21.3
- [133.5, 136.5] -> 23.3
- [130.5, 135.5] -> 23.5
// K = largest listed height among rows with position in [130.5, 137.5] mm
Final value 24.16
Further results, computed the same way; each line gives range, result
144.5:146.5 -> 8.857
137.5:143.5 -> 23.22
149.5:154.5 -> 21.95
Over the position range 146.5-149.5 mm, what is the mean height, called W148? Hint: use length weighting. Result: 14.4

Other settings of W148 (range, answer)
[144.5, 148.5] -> 10.6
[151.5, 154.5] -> 21.6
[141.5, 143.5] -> 17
